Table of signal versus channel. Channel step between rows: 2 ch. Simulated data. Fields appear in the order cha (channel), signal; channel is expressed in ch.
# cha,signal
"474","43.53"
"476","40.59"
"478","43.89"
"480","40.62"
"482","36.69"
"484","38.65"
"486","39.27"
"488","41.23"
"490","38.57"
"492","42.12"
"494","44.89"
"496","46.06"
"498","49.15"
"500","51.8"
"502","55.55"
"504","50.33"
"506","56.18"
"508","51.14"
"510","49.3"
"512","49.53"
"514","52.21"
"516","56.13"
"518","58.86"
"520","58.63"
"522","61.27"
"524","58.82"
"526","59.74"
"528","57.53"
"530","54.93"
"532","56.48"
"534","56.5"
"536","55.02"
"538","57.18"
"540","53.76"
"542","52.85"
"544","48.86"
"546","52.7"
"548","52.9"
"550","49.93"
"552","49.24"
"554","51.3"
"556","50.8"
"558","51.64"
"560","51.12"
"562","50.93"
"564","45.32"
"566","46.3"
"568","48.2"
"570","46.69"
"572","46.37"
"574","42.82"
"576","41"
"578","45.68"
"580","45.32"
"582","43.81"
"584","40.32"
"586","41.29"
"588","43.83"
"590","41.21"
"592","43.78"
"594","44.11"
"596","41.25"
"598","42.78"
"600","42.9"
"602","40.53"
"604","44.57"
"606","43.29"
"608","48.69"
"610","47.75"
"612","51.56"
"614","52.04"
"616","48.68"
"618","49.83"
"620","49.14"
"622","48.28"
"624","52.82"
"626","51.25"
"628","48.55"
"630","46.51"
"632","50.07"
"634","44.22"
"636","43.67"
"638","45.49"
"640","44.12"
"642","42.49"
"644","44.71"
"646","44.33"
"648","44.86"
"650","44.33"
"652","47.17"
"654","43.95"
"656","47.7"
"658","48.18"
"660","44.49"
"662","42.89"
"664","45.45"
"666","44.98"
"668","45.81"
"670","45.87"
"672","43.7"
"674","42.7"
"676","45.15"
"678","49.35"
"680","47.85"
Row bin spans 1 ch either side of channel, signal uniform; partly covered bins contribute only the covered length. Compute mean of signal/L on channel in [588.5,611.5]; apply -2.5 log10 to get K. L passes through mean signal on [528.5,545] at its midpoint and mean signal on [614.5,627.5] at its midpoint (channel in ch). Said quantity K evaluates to 0.166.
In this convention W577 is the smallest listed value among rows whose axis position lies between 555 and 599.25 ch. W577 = 40.32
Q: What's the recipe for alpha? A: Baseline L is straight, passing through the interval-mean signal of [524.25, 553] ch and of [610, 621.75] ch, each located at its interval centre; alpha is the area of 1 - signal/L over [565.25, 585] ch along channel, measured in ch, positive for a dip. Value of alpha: 2.9 ch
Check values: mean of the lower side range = 54.2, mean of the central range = 44.6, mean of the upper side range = 49.9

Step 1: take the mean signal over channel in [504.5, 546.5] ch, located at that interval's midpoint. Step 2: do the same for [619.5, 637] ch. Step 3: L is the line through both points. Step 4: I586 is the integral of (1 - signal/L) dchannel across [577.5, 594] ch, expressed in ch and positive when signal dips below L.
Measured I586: 2.6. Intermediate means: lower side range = 55.1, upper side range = 48.3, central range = 43.1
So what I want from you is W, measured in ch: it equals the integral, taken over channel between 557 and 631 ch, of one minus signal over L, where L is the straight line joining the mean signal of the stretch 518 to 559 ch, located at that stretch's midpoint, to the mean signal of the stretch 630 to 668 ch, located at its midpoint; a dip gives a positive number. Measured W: 5.3 ch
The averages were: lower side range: 54.6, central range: 46.2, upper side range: 45.2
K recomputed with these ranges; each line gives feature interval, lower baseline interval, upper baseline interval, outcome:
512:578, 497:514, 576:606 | -0.10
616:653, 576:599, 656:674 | -0.06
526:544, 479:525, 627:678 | -0.15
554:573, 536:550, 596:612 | 0.03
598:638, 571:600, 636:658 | -0.08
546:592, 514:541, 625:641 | 0.14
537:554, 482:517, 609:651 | -0.10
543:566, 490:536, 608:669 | 0.02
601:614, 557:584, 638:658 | -0.02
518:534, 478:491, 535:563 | -0.22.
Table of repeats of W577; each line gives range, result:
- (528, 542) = 52.85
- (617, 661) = 42.49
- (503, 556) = 48.86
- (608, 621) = 47.75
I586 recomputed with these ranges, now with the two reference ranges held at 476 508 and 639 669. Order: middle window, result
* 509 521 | -2.41 ch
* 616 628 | -1.32 ch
